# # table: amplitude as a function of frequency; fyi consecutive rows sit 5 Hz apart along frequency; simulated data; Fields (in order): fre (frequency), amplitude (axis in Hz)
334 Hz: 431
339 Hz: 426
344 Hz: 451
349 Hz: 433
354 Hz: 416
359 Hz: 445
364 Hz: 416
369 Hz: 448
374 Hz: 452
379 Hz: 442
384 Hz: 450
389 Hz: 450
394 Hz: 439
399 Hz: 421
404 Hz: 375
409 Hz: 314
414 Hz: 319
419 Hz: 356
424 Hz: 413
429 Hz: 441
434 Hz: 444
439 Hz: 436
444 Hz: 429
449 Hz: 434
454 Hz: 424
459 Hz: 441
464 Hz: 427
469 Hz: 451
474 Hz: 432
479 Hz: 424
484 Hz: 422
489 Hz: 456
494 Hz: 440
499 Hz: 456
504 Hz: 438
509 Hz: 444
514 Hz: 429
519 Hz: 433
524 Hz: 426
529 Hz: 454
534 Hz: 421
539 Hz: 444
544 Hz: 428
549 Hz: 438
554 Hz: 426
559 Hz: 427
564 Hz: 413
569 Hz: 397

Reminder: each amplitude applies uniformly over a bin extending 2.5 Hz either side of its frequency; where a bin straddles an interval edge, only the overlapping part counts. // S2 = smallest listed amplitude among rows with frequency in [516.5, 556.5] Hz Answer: 421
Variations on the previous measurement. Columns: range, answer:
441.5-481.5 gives 424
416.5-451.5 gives 356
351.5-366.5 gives 416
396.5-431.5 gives 314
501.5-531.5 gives 426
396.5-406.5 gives 375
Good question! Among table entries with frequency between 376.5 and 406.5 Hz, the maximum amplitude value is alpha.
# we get 450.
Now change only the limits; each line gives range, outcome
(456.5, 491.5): 456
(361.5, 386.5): 452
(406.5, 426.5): 413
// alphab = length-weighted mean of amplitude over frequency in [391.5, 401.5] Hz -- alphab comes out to 430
